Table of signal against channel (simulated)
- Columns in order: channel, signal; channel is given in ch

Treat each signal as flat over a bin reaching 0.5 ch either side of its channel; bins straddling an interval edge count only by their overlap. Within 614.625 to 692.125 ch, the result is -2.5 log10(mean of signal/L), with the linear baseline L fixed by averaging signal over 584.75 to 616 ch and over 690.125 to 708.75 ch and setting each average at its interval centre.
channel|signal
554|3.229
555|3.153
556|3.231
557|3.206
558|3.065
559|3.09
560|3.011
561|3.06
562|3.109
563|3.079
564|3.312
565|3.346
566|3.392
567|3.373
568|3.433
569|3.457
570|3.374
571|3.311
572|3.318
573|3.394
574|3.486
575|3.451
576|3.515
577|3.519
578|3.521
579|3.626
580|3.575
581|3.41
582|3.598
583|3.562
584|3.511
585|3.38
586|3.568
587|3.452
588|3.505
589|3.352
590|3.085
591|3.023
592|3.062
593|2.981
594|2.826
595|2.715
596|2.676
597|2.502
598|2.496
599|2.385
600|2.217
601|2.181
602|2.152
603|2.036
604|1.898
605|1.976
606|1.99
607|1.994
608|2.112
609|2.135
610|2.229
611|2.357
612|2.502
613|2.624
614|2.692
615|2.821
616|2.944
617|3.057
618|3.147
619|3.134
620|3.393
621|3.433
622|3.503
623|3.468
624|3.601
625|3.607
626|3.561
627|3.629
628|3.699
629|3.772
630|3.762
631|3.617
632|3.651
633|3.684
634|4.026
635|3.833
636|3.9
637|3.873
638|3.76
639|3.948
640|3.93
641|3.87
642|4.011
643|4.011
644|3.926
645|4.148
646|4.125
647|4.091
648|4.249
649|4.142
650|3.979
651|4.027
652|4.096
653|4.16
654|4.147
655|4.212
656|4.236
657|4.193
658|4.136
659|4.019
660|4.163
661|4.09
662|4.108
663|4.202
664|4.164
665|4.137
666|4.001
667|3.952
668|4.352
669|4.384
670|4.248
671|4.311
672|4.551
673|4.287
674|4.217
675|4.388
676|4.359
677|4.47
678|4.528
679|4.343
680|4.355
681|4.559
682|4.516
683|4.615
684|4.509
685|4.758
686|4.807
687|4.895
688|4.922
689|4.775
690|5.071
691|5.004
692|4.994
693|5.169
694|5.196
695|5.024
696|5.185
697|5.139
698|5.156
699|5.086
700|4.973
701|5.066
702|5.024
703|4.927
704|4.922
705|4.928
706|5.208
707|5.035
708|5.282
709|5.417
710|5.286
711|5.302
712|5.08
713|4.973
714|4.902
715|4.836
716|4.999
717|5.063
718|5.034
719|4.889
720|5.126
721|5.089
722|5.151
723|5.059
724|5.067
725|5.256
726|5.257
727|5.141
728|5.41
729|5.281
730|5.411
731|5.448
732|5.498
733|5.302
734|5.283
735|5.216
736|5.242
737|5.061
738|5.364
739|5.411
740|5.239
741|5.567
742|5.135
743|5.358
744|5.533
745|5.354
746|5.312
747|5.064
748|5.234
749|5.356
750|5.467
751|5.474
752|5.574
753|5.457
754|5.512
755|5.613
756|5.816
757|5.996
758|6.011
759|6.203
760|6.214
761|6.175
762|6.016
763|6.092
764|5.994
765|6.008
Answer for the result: -0.04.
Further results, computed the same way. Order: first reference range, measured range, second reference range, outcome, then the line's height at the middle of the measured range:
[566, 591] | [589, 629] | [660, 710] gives 0.34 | 3.8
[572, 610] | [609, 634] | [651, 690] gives 0.08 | 3.46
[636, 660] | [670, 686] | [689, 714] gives 0.04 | 4.64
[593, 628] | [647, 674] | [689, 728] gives -0.07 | 3.93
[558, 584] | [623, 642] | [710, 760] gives 0.09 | 4.1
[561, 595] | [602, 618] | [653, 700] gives 0.49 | 3.73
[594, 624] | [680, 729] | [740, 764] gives -0.09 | 4.62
